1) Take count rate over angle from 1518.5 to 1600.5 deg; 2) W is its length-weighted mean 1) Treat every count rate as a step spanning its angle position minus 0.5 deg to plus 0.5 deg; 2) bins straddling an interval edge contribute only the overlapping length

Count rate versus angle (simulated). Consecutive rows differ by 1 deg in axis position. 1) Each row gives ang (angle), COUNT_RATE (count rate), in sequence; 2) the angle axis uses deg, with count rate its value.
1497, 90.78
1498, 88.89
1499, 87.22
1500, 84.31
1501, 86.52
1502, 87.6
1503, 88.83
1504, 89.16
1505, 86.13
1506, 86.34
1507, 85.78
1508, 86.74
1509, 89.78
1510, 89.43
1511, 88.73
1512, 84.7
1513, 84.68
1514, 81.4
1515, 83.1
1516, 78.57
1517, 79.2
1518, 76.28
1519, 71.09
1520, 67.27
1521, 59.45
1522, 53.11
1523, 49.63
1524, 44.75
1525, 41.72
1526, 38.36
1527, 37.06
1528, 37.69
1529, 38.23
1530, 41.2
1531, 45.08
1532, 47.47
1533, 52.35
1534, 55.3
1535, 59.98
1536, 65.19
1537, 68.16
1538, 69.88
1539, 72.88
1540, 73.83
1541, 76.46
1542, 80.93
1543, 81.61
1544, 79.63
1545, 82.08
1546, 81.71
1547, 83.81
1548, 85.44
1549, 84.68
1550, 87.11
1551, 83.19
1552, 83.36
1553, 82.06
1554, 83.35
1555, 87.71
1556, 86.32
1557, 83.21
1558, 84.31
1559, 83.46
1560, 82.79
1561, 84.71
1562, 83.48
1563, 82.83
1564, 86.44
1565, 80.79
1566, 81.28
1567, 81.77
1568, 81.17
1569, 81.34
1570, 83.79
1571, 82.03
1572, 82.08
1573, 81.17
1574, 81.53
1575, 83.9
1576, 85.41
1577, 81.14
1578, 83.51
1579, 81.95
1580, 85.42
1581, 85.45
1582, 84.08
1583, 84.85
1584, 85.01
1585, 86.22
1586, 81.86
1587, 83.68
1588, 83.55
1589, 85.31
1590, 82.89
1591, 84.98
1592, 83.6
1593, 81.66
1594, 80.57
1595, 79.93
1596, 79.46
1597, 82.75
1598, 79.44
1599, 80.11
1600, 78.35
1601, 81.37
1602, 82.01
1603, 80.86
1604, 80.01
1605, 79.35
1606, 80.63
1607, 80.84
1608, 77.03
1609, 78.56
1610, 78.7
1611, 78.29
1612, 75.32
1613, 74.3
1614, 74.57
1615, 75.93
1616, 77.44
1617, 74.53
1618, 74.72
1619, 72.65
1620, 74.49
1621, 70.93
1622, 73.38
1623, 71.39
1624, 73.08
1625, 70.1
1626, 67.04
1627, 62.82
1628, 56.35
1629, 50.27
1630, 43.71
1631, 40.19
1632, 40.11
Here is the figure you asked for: 75.2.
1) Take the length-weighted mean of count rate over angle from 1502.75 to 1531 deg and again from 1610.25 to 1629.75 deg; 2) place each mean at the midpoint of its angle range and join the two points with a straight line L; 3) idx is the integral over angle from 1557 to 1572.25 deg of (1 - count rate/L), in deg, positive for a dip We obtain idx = -2.9 deg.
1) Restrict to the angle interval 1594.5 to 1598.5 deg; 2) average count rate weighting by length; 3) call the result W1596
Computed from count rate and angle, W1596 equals 80.4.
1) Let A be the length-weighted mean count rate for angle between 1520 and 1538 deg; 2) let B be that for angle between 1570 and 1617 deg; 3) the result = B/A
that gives 1.6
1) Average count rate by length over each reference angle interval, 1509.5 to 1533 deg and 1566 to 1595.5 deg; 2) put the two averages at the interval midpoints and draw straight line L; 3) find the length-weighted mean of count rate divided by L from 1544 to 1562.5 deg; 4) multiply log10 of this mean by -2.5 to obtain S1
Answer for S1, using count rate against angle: -0.15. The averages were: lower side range 61.5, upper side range 83.1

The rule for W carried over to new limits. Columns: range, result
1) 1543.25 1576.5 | 83.3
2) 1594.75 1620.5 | 78.1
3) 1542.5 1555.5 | 83.5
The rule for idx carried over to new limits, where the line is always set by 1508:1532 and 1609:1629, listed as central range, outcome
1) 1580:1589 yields -2.0 deg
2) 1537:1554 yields -3.7 deg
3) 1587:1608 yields -3.3 deg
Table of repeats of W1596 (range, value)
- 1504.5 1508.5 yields 86.2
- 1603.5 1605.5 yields 79.7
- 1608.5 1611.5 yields 78.5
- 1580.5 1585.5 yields 85.1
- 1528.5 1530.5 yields 39.7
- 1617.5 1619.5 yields 73.7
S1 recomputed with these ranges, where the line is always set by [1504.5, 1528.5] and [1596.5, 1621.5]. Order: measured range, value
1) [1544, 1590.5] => -0.13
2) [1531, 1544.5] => 0.07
